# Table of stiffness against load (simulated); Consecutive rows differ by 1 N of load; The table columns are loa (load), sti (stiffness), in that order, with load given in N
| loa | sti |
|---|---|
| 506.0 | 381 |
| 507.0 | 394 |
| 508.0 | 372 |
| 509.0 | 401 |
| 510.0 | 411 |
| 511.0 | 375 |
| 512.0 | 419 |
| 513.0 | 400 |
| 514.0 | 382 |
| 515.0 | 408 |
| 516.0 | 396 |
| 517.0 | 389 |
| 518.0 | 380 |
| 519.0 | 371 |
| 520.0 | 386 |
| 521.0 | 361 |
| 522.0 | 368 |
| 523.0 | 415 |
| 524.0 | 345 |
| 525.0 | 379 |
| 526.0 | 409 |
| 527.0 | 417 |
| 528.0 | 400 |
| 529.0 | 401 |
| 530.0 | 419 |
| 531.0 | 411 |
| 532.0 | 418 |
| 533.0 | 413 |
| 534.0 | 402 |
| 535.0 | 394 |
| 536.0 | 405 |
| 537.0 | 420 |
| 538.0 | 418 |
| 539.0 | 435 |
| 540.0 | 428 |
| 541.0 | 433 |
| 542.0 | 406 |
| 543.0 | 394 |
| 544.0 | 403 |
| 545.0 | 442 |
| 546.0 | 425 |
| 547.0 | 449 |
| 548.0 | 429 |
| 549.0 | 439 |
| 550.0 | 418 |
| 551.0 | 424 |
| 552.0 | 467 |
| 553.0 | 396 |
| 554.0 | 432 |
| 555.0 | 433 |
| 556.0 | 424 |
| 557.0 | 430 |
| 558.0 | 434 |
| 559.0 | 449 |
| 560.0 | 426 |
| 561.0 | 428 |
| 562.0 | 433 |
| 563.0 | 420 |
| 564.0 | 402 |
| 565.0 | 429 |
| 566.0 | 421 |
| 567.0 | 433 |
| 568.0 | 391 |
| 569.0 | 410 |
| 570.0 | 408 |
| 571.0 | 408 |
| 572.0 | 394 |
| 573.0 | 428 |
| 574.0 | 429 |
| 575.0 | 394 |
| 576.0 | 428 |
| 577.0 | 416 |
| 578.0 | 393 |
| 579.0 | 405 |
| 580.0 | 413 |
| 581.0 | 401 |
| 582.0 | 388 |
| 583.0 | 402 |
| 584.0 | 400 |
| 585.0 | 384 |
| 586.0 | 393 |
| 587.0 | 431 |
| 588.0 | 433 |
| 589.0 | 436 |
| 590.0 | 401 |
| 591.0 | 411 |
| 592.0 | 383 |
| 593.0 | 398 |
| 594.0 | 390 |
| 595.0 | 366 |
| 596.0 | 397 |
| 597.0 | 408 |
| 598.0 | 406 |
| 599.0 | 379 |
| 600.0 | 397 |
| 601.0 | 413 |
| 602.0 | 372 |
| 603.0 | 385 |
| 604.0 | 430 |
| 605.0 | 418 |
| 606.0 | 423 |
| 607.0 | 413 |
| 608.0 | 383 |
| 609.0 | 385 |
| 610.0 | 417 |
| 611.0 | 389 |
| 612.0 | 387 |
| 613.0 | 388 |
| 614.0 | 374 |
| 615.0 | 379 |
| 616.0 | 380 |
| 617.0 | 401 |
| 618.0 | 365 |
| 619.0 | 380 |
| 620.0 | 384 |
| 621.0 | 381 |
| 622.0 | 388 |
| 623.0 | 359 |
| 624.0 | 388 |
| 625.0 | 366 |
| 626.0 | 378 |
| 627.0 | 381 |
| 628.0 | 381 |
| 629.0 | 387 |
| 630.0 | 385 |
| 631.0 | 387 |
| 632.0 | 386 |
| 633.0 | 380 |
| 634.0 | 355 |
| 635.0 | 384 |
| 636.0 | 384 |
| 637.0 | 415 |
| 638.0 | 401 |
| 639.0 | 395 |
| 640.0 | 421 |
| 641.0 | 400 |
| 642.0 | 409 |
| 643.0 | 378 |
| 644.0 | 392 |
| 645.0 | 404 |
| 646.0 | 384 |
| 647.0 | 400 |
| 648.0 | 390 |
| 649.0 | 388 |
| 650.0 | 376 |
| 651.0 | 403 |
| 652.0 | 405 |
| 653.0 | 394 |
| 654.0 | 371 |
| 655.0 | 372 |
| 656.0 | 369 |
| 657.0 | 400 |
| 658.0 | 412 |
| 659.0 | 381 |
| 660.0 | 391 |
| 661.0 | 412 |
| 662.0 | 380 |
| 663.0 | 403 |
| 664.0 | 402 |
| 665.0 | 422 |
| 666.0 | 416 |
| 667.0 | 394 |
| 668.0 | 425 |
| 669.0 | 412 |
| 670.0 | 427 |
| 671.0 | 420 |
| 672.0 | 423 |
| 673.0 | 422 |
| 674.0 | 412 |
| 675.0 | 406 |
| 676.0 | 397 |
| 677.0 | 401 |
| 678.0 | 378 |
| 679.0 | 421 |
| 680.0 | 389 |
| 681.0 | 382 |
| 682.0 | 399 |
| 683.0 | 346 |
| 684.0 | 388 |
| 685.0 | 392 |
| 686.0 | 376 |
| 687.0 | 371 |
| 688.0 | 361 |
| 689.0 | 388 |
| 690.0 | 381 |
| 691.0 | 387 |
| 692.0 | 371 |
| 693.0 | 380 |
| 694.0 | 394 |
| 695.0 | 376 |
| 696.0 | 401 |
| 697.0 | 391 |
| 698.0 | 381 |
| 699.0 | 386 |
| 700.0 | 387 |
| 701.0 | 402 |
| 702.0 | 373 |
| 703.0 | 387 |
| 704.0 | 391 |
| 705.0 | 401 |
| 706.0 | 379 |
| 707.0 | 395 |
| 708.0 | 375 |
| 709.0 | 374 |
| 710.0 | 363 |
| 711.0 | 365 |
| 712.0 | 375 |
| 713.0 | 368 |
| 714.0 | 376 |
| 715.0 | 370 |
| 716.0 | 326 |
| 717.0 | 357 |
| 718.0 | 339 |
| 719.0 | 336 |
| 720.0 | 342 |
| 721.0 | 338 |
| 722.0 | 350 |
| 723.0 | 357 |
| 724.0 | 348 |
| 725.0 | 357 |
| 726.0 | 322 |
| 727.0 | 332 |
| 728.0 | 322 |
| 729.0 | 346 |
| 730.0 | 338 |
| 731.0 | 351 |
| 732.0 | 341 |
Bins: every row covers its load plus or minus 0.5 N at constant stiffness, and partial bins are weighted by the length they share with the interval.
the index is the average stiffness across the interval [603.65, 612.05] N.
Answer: 406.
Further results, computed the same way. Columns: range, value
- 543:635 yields 404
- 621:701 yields 392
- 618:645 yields 386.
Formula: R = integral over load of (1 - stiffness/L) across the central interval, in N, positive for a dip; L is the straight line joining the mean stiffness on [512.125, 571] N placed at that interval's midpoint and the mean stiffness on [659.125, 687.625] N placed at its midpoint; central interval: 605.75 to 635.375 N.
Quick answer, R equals 1.51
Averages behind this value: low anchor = 412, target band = 384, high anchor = 400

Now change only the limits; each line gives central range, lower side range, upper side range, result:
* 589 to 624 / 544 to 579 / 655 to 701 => 1.6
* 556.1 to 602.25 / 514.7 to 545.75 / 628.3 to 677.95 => -1.0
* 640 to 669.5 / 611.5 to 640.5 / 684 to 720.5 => -1.2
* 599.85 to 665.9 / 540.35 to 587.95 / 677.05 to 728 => 0.7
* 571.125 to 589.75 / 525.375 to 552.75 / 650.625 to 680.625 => 0.2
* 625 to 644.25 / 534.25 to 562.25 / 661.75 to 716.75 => 0.7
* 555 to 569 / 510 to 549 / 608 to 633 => -1.0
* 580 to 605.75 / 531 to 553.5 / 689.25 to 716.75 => 0.4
